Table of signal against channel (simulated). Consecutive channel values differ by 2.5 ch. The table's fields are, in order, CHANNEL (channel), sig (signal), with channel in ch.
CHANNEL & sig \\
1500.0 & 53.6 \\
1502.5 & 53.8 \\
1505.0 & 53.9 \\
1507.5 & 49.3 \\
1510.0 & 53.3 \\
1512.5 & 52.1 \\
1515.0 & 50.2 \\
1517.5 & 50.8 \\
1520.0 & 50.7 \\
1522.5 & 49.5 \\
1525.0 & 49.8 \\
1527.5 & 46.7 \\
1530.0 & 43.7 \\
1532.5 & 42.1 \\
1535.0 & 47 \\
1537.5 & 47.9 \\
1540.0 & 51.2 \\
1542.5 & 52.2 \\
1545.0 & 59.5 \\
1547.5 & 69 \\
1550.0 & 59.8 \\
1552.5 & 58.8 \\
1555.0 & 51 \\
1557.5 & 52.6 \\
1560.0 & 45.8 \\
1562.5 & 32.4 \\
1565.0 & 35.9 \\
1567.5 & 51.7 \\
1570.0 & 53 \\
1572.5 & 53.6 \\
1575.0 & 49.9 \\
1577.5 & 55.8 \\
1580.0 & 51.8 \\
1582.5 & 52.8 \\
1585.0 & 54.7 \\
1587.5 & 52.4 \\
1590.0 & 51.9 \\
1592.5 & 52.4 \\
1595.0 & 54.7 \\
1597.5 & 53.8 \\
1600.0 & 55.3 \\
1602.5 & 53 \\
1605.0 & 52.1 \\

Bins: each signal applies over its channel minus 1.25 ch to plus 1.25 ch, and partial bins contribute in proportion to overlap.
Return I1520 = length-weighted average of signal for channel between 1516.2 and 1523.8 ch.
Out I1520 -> 50.3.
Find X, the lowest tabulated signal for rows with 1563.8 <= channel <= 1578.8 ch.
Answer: 35.9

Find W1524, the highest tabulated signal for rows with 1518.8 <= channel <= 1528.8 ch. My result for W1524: 50.7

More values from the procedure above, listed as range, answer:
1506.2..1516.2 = 53.3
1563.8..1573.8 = 53.6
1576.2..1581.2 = 55.8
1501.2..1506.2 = 53.9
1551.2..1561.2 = 58.8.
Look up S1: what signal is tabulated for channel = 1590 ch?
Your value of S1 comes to 51.9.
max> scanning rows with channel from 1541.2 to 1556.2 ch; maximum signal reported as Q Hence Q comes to 69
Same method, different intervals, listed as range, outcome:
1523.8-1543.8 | 52.2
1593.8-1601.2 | 55.3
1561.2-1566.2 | 35.9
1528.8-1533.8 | 43.7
